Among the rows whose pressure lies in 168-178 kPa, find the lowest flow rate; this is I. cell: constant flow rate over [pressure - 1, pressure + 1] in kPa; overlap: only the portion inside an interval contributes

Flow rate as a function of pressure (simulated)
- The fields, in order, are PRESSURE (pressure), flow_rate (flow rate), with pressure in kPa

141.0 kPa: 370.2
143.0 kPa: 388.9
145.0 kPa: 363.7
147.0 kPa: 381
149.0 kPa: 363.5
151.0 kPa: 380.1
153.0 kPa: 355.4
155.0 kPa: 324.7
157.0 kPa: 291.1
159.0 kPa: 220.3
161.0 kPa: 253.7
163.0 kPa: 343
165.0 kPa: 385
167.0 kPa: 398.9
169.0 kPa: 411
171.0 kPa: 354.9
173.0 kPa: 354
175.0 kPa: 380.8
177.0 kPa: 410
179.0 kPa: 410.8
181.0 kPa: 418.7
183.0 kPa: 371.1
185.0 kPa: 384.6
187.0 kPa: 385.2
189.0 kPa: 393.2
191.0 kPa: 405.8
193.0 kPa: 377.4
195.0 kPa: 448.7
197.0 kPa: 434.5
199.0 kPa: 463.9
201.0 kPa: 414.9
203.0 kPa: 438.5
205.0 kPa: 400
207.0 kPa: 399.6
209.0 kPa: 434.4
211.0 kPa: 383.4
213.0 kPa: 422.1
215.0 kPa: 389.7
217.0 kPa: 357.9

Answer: 354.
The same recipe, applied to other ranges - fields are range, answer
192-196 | 377.4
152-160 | 220.3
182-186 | 371.1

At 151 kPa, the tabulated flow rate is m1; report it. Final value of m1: 380.1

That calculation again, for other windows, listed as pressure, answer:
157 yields 291.1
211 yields 383.4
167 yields 398.9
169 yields 411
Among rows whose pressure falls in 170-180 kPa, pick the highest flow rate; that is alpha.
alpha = 410.8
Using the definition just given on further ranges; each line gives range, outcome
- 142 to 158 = 388.9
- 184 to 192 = 405.8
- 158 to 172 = 411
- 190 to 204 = 463.9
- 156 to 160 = 291.1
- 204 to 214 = 434.4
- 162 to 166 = 385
